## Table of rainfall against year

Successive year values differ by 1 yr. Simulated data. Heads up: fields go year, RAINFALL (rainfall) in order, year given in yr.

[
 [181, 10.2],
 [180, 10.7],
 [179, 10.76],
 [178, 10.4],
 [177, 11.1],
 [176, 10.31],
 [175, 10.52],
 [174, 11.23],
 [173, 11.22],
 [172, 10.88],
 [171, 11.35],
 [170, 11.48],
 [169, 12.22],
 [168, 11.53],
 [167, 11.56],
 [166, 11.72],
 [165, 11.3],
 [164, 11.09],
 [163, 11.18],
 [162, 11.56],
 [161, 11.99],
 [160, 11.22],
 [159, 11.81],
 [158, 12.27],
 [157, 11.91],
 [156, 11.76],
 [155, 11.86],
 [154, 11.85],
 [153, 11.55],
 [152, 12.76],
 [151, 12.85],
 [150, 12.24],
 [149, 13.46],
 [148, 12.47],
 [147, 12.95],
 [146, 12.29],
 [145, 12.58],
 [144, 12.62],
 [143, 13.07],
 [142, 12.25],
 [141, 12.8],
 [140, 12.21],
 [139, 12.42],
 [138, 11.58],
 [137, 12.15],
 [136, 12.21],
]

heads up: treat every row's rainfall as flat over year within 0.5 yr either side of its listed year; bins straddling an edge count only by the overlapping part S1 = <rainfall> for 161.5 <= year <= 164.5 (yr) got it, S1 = 11.3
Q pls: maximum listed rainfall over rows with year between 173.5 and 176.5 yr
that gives 11.23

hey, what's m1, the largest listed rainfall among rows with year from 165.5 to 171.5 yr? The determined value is 12.22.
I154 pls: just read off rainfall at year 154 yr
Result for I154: 11.85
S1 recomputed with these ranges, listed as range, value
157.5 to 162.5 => 11.8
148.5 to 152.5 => 12.8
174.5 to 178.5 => 10.6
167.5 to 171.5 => 11.6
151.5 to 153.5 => 12.2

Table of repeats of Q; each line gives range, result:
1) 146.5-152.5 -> 13.46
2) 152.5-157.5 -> 11.91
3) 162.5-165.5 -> 11.3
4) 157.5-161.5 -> 12.27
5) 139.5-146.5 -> 13.07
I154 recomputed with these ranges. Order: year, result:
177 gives 11.1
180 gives 10.7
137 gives 12.15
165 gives 11.3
